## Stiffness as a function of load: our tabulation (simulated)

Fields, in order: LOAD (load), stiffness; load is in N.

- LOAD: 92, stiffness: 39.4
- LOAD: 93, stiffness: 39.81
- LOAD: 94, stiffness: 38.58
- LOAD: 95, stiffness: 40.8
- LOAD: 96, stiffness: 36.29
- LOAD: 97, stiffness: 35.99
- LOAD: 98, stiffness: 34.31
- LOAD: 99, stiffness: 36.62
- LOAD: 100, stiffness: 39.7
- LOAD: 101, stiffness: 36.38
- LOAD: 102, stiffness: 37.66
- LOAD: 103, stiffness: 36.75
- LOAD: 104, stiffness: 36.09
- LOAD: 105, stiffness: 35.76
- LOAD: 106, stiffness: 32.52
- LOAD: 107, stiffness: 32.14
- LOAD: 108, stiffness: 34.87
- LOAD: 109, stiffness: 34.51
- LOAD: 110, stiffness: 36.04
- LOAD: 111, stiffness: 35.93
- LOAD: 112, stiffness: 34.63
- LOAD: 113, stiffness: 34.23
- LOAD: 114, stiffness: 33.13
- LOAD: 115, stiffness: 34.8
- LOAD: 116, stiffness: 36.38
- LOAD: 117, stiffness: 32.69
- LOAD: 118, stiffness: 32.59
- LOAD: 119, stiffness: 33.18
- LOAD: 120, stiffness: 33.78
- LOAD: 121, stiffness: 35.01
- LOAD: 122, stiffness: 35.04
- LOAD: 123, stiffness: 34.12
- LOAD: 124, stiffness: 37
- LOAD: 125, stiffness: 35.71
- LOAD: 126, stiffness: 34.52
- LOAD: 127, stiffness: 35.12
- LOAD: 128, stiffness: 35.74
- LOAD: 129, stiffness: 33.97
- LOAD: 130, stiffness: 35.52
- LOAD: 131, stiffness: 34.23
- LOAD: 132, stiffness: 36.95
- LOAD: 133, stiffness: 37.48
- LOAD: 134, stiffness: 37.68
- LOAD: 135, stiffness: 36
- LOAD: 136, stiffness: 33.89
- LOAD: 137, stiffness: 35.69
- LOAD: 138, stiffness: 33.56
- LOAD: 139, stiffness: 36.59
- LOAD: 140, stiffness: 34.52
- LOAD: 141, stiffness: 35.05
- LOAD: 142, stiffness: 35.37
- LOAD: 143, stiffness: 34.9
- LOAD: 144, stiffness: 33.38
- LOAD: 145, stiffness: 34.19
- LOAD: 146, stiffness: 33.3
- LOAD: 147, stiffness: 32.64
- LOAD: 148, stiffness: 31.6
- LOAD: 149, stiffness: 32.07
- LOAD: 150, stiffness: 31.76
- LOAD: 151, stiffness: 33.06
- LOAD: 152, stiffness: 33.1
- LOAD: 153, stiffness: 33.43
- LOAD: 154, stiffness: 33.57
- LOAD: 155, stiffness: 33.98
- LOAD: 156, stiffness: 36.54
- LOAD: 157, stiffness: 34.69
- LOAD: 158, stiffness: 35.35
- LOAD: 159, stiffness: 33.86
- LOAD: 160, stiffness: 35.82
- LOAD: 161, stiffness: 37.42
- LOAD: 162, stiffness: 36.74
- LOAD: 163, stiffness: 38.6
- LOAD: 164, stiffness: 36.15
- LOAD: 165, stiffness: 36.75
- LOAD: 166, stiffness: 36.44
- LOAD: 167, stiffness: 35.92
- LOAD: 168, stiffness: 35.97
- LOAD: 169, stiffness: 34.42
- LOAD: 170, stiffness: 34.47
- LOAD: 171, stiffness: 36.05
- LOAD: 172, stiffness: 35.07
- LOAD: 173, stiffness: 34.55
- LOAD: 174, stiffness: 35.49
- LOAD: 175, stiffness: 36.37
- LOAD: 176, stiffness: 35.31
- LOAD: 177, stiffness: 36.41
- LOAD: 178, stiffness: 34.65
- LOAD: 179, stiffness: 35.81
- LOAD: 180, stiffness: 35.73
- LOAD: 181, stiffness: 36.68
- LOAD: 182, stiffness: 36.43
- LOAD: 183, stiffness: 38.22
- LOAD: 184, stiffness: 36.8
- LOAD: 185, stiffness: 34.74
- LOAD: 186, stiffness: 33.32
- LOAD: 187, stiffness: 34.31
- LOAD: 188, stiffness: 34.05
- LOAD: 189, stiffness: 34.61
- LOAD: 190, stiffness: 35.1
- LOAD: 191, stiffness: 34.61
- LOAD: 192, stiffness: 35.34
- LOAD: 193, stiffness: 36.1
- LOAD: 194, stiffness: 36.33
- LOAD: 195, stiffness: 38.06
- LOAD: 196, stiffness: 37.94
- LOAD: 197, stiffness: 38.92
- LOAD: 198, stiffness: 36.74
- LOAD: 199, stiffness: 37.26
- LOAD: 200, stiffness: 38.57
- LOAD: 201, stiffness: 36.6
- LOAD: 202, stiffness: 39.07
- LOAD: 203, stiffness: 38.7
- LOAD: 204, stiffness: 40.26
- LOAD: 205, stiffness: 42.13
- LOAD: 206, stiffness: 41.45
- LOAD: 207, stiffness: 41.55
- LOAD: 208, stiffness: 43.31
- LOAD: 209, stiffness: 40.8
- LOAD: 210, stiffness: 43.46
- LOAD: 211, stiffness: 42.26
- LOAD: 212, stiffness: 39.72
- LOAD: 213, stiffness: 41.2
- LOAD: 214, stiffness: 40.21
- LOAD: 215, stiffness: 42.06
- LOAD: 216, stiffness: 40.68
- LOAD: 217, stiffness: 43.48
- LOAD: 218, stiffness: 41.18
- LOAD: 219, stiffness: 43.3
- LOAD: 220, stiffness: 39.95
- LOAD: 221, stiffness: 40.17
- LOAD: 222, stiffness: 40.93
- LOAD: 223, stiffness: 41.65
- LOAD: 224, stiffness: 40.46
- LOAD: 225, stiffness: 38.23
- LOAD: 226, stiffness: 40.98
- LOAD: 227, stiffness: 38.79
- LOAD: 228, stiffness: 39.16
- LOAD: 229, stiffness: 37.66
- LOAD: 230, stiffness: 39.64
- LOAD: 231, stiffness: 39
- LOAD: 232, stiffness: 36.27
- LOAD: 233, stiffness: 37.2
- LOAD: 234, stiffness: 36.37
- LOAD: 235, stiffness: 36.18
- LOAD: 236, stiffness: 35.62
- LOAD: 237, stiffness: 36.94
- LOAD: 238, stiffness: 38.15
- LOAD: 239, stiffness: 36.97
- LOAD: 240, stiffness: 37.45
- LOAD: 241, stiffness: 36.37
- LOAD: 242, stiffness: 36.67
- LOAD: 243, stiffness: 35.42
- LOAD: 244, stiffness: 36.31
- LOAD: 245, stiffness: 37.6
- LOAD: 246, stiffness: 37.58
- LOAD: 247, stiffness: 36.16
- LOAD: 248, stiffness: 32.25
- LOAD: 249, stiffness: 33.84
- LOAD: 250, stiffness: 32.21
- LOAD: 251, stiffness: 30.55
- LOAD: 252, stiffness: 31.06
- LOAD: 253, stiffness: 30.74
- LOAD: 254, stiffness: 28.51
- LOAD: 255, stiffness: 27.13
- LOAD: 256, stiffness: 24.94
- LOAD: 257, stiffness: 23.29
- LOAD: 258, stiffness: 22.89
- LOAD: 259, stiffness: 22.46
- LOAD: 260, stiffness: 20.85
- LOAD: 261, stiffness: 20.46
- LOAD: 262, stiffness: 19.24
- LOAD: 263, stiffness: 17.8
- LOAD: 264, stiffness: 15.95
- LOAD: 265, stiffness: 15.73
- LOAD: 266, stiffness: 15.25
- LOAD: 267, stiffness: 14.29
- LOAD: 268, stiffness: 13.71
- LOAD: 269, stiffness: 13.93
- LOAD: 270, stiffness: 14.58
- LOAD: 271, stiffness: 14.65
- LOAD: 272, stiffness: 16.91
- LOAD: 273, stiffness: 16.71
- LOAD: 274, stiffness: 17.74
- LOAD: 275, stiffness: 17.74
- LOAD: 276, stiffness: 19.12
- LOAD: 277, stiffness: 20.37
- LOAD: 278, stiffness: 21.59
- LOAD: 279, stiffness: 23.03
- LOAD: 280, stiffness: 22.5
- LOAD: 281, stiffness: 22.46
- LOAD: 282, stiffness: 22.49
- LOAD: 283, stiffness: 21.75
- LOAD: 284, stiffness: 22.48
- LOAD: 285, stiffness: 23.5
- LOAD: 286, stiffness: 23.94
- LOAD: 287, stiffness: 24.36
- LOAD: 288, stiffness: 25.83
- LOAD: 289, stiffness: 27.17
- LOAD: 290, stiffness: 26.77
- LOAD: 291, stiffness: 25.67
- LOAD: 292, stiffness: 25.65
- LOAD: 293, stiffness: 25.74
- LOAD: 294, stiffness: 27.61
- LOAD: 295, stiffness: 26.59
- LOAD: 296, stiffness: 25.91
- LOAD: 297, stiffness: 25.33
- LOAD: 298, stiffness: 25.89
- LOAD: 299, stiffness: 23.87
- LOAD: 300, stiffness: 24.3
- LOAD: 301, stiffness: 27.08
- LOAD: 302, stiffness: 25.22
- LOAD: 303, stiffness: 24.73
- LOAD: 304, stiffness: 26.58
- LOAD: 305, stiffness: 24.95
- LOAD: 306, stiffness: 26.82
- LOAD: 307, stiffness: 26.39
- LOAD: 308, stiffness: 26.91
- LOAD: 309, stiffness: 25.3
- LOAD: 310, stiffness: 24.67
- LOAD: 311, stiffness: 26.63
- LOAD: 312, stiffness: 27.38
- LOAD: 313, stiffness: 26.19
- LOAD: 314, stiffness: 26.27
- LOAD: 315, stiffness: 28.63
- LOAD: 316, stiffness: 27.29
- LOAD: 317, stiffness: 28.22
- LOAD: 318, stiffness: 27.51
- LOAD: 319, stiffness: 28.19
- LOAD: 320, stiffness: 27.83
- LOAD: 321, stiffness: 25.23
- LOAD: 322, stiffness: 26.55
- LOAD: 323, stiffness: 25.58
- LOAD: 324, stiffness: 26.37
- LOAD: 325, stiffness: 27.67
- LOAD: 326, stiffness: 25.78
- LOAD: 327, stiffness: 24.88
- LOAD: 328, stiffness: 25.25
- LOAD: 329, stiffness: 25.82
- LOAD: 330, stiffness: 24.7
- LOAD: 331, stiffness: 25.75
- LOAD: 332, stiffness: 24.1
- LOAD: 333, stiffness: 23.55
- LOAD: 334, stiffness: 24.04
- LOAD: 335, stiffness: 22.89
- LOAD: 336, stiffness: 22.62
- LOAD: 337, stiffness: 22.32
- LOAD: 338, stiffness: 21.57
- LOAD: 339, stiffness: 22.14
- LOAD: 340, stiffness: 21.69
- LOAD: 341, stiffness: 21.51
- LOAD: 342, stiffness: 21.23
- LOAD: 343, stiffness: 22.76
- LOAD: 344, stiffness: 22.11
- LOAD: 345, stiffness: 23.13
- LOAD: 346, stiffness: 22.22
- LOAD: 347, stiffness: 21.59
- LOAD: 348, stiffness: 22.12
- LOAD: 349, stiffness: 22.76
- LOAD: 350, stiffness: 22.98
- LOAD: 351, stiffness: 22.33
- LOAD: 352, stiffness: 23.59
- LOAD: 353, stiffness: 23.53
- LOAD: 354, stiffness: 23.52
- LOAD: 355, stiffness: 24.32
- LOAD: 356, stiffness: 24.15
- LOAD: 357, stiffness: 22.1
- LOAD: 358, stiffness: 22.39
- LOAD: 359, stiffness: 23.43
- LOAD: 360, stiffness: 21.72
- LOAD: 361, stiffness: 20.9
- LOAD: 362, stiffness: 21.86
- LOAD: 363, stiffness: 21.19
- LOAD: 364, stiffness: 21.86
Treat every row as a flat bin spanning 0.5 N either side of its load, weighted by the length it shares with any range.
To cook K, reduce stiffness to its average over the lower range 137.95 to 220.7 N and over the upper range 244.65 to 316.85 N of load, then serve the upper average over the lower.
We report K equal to 0.66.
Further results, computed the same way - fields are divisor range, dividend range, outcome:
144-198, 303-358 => 0.70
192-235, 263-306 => 0.55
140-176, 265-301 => 0.62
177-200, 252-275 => 0.55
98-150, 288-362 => 0.71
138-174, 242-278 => 0.68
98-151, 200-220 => 1.18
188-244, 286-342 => 0.66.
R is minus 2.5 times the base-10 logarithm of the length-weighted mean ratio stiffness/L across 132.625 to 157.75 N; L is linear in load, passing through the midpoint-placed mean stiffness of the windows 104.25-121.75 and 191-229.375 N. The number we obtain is 0.055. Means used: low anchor 34.3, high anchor 39.8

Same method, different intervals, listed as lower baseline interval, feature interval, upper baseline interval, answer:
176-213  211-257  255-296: -0.24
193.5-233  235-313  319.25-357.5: 0.25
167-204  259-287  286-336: 0.46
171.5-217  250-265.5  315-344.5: 0.32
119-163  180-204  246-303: -0.20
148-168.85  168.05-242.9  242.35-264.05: -0.20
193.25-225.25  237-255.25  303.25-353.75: 0.03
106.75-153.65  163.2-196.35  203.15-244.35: 0.04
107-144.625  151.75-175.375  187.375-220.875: 0.05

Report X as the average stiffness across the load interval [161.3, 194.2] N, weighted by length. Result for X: 35.7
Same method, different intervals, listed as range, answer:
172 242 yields 38.1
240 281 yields 24.3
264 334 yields 23.7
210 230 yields 40.7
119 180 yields 35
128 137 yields 35.7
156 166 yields 36.2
